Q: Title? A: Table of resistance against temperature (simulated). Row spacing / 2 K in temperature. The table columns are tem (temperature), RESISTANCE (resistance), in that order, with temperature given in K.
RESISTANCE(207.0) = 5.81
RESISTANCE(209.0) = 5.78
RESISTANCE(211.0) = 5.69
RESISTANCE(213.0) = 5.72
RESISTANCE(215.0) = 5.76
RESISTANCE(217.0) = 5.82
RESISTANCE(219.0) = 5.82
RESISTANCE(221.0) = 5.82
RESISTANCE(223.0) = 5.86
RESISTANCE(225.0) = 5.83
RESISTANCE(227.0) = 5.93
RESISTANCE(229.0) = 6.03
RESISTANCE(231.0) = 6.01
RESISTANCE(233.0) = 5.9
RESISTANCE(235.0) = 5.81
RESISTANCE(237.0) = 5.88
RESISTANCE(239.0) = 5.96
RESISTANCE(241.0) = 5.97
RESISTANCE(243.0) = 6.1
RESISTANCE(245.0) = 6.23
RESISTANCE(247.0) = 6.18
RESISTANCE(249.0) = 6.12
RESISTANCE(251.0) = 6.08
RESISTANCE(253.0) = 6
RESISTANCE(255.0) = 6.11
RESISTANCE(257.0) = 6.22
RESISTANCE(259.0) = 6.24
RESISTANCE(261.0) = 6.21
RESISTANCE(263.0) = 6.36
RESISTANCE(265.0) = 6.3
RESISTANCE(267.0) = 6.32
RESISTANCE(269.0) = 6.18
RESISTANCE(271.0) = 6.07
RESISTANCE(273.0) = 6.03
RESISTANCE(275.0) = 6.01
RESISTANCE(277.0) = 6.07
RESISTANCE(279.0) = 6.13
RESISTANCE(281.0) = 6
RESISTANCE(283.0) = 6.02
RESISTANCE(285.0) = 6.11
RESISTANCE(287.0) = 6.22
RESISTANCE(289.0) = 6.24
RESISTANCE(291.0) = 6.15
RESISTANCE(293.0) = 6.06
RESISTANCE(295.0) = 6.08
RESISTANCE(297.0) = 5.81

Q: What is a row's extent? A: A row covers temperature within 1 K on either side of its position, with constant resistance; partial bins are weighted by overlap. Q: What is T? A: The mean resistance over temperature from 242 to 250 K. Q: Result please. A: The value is 6.16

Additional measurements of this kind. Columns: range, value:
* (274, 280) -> 6.07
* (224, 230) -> 5.93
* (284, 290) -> 6.19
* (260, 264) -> 6.29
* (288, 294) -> 6.15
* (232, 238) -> 5.86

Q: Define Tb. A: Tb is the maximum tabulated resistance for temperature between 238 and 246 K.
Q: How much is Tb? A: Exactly 6.23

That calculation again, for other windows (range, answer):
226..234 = 6.03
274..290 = 6.24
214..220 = 5.82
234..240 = 5.96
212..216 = 5.76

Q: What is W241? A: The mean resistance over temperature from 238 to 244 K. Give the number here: 6.01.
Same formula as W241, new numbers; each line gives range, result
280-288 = 6.09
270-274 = 6.05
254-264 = 6.23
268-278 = 6.07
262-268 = 6.33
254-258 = 6.17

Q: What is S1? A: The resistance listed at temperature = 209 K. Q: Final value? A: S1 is 5.78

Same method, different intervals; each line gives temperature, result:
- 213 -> 5.72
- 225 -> 5.83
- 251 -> 6.08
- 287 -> 6.22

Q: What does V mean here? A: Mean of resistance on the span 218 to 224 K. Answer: 5.83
